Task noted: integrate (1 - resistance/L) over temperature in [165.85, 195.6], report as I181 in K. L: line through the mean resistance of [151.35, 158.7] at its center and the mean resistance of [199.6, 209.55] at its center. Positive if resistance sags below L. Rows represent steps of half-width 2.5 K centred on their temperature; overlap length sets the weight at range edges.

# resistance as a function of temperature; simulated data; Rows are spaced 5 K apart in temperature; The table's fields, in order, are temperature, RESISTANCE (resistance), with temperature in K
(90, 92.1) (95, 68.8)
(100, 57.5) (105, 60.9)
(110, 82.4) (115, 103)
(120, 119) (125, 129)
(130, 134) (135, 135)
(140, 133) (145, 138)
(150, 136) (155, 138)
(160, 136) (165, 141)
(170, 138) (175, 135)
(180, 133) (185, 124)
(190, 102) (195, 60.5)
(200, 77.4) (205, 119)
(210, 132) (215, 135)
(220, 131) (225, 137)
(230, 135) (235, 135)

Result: 0.8 K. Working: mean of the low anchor 137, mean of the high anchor 110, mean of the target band 120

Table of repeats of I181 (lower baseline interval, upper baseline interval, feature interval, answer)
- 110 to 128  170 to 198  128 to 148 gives -4.0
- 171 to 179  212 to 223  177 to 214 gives 7.1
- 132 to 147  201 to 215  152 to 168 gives -0.9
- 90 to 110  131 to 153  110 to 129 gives -2.6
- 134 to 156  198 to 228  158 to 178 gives -0.9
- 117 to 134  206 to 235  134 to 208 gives 4.0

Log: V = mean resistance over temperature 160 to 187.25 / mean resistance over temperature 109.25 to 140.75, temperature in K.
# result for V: 1.11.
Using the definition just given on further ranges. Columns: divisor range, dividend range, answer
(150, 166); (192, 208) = 0.64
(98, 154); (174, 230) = 1.04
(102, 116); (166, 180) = 1.73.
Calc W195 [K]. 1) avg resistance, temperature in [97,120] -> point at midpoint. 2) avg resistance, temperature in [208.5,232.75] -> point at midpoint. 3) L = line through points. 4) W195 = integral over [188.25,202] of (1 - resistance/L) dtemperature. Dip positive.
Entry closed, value 4.83 K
